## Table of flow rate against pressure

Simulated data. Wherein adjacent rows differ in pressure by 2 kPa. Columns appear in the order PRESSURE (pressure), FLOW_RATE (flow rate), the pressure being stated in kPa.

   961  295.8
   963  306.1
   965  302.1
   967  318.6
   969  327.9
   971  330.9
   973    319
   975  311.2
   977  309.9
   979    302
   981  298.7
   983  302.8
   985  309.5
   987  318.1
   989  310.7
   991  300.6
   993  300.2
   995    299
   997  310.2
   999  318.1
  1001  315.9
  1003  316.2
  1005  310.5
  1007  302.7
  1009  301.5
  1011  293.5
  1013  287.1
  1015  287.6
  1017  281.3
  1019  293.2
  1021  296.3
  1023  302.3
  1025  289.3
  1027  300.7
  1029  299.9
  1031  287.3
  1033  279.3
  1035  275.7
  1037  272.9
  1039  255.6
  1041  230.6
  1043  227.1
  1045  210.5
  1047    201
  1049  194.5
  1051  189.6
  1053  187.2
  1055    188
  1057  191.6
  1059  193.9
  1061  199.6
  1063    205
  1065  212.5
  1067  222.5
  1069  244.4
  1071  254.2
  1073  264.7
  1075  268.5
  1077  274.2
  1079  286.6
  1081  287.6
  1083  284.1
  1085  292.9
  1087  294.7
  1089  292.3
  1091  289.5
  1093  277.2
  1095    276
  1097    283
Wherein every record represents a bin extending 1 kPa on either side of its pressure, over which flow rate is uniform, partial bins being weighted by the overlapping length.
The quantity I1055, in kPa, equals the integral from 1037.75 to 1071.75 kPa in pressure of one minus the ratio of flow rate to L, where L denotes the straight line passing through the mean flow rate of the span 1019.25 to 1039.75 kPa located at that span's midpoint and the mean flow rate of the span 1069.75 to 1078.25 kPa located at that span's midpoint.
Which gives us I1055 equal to 7.7 kPa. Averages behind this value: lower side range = 287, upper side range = 265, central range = 212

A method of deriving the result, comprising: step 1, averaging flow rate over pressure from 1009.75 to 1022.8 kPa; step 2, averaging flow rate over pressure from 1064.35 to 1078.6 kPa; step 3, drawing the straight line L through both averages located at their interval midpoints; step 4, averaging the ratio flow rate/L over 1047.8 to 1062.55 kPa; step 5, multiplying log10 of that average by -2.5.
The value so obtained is 0.34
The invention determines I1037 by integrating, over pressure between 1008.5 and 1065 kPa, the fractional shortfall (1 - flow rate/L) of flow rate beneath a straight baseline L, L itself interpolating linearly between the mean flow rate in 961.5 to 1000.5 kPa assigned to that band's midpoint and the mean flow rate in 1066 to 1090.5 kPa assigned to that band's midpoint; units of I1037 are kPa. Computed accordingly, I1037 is 7.8 kPa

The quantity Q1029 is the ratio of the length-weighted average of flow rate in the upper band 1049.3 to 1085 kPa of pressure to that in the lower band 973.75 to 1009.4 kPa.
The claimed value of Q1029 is 0.8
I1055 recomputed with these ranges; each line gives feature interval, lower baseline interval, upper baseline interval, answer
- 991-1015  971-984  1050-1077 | -1.8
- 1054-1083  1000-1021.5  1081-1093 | 5.4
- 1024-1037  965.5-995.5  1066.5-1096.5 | 0.2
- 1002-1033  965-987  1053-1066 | -5.0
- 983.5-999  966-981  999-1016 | 0.1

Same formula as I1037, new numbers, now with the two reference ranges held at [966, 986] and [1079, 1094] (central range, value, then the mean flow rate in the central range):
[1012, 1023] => 0.5 kPa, 290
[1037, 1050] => 3.2 kPa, 224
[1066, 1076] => 1.4 kPa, 251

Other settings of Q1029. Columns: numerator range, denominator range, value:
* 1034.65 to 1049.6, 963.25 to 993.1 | 0.75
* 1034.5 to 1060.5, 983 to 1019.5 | 0.71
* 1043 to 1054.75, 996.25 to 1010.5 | 0.64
